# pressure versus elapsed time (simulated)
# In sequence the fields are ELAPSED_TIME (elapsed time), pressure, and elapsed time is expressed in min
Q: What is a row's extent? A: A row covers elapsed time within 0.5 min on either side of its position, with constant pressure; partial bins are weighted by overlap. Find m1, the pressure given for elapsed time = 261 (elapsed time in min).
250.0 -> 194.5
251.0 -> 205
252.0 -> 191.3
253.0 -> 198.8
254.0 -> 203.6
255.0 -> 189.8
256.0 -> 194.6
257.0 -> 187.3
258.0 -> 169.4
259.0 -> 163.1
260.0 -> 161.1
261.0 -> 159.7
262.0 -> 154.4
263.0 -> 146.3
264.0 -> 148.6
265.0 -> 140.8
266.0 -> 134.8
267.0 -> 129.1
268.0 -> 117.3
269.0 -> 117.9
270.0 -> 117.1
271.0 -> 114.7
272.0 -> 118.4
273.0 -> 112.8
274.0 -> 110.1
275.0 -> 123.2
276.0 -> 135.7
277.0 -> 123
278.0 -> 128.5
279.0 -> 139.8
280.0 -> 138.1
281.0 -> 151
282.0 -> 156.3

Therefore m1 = 159.7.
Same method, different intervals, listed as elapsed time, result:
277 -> 123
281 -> 151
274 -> 110.1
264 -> 148.6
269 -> 117.9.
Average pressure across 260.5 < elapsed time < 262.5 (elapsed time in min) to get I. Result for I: 157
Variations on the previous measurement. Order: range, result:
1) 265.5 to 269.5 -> 125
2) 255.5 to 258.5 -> 184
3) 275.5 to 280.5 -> 133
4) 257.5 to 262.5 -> 162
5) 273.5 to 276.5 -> 123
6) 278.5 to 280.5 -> 139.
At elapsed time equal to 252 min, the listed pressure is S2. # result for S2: 191.3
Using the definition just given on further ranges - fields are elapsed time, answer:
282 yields 156.3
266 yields 134.8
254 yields 203.6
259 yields 163.1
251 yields 205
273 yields 112.8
